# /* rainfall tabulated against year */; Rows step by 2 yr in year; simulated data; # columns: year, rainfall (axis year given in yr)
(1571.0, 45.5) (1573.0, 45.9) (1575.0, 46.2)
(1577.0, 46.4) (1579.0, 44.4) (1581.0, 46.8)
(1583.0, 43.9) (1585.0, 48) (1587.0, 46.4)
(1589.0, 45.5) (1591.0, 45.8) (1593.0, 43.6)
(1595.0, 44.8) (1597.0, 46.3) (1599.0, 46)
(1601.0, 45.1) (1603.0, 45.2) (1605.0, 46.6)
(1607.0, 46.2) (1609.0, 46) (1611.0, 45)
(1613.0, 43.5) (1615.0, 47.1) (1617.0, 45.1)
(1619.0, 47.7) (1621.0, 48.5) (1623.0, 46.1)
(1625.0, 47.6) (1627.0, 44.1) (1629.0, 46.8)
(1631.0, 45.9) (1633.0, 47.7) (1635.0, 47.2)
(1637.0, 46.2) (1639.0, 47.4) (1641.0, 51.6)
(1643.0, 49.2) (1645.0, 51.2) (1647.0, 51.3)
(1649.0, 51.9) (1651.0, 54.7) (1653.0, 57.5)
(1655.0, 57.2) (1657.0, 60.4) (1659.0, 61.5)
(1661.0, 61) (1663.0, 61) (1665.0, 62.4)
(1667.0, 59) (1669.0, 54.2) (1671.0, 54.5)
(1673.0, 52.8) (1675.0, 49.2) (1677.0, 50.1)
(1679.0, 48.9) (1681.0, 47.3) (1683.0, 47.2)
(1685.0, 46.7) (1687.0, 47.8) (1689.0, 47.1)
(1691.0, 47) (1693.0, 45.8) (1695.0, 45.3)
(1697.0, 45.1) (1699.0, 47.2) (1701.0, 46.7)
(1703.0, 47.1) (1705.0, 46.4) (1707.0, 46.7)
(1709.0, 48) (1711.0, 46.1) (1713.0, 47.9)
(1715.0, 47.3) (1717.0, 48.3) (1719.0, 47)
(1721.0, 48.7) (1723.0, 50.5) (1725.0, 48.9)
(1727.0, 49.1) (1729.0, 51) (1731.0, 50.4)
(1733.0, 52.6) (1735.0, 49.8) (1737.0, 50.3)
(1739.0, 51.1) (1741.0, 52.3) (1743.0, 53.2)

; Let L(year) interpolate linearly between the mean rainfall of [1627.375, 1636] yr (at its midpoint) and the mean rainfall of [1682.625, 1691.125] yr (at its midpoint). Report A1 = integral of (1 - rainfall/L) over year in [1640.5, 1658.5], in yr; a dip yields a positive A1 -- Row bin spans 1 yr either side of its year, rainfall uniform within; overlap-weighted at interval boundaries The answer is -2.8 yr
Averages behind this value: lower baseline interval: 46.7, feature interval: 54.2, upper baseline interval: 47.2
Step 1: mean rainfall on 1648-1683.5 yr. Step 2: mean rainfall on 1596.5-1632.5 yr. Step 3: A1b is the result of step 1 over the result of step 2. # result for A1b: 1.2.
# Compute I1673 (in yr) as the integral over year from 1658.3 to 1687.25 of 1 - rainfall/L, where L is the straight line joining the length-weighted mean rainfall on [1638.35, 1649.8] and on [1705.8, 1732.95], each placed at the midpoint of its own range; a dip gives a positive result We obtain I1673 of -2.2 yr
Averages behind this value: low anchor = 50.5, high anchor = 48.6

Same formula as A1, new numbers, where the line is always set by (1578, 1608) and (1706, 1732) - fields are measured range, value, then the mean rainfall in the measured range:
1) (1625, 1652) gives -1.2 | 48.8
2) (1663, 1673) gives -2.1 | 57.4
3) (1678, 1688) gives 0.0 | 47.6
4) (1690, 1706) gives 0.6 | 46.3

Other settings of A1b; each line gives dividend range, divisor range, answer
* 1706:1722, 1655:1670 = 0.80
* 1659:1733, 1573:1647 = 1.07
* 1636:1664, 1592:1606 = 1.20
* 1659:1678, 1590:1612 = 1.24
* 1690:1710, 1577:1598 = 1.02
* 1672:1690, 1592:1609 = 1.07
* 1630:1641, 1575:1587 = 1.03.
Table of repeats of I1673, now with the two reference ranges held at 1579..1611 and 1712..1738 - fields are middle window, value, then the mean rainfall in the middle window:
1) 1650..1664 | -3.4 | 59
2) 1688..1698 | 0.5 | 46.1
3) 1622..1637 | 0.1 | 46.5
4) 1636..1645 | -0.4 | 48.9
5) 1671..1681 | -0.5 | 50.4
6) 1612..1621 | 0.0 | 46.1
